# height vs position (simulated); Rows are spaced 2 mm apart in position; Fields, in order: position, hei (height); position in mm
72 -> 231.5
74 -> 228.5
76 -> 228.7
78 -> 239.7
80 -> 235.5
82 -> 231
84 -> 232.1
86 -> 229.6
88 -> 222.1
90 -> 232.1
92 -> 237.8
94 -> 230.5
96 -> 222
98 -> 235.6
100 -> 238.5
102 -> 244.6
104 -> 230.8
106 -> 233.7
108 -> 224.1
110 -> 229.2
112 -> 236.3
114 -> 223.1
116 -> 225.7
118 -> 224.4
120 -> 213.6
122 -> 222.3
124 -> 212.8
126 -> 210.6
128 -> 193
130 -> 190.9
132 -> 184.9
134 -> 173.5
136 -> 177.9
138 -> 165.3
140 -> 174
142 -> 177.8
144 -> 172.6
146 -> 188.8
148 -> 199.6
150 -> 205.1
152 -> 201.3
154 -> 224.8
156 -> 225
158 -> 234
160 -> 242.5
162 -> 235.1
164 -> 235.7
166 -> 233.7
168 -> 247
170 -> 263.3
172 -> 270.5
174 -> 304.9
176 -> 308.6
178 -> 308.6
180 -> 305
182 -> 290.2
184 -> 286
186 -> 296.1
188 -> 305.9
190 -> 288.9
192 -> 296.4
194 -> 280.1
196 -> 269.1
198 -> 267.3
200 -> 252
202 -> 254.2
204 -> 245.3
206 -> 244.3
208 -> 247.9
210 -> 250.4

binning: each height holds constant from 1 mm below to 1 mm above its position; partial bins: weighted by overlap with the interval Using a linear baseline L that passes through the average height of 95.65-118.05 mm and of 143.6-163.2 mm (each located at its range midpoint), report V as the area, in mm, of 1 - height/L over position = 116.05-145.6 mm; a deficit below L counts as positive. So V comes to 3.9 mm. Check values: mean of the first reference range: 231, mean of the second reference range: 214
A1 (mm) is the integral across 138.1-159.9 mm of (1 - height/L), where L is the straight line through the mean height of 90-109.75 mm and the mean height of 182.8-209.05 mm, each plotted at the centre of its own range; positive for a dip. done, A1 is 4.5 mm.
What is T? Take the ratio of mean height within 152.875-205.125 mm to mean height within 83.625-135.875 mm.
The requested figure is 1.22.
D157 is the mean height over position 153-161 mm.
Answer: 232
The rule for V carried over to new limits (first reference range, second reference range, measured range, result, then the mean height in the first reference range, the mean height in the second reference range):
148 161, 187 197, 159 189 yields -2.3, 220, 288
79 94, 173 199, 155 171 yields 2.2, 231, 293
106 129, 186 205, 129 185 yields 4.4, 220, 274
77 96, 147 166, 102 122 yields 0.1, 232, 223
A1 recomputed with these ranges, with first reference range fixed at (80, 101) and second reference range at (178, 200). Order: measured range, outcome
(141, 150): 2.6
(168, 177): -0.1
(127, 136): 2.5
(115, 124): 1.0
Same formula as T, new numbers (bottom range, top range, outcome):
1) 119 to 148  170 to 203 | 1.50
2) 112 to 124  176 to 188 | 1.34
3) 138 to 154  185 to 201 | 1.49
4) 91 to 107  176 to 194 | 1.27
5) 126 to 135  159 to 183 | 1.44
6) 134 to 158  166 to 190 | 1.49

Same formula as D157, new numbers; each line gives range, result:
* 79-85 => 233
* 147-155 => 208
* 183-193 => 295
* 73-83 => 233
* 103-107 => 232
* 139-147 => 178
